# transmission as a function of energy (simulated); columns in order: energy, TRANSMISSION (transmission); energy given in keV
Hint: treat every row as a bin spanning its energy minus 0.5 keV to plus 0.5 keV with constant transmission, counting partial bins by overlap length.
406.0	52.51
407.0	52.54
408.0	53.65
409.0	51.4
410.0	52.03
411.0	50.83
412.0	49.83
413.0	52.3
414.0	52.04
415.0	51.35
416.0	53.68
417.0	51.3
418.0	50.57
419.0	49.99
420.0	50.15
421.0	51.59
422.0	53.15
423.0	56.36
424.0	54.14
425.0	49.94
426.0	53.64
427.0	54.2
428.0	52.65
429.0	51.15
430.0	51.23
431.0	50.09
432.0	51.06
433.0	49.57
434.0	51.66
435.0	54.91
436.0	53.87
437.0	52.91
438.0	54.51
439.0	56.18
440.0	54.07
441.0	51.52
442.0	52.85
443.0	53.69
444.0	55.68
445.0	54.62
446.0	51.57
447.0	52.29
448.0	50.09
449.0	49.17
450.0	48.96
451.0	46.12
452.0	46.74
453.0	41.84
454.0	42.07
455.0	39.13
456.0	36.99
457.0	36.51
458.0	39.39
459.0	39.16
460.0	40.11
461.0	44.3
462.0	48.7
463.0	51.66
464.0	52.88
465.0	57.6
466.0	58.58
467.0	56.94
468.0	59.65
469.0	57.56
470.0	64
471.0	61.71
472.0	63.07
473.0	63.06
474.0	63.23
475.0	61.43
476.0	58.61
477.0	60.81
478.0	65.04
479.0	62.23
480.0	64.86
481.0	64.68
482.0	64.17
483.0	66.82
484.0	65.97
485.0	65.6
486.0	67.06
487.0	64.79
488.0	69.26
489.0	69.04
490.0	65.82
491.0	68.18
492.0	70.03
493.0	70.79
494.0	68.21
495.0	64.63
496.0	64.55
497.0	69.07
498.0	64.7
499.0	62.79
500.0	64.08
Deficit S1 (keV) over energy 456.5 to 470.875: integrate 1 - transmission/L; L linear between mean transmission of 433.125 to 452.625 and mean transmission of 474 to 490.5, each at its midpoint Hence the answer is 2.0 keV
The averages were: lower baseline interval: 52.1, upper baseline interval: 64.7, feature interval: 50.8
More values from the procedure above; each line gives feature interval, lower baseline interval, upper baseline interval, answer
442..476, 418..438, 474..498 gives 4.69 keV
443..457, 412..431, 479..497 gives 2.65 keV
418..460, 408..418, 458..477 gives 2.83 keV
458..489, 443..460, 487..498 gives -0.86 keV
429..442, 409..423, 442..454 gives -0.53 keV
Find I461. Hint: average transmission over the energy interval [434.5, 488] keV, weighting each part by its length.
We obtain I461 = 54.7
